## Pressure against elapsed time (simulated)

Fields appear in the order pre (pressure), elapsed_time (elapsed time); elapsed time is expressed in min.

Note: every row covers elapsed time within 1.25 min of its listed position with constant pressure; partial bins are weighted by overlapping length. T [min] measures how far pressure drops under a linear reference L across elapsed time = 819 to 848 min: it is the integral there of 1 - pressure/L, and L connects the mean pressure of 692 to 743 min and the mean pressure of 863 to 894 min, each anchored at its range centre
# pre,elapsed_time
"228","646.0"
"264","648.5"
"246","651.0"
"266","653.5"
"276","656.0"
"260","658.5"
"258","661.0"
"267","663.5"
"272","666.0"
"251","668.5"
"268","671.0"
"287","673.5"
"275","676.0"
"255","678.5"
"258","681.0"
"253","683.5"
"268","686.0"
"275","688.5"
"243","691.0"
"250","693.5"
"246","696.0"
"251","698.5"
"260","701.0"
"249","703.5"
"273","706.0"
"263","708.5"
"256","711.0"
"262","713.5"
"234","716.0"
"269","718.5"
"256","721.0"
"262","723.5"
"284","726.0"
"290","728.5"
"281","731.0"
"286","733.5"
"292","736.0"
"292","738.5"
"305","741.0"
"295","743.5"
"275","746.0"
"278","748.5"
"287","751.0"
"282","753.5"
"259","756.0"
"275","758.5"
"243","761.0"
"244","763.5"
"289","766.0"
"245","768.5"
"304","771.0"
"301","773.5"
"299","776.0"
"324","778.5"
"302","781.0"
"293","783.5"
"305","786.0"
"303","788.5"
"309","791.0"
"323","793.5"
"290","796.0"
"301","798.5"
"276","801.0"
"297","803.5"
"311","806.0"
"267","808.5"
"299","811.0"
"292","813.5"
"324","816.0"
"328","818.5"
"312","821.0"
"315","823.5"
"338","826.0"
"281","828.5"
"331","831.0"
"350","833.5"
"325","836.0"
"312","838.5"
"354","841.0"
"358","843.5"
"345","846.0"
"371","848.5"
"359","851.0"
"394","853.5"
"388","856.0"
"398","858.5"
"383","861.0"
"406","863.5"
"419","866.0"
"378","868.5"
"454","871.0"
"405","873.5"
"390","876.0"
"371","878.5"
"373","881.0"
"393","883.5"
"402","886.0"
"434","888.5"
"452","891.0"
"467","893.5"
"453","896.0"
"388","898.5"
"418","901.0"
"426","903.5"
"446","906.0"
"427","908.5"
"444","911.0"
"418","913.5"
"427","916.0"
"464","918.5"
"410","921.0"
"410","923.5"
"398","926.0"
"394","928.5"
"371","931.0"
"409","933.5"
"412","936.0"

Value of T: 3.15 min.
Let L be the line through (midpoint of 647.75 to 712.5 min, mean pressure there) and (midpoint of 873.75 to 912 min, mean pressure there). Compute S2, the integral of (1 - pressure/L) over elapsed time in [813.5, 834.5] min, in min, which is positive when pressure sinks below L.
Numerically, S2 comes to 2.7 min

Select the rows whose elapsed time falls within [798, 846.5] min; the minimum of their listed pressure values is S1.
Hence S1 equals 267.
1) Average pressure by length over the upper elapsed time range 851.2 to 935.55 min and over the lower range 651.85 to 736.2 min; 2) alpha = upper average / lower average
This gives 1.6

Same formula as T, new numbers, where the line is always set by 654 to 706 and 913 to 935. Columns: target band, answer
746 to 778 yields 3.61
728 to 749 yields 0.62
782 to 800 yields 1.44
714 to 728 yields 1.18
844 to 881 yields -1.53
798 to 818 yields 2.53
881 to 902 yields -1.70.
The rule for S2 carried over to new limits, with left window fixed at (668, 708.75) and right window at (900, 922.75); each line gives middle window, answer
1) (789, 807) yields 2.3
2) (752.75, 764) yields 1.9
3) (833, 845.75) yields 1.2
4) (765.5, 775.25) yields 1.1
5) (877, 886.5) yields 0.6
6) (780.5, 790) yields 1.0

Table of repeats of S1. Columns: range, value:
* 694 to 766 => 234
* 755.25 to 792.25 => 243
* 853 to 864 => 383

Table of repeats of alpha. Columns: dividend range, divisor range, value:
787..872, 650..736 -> 1.28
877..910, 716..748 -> 1.50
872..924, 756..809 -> 1.45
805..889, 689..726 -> 1.39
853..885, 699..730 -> 1.51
